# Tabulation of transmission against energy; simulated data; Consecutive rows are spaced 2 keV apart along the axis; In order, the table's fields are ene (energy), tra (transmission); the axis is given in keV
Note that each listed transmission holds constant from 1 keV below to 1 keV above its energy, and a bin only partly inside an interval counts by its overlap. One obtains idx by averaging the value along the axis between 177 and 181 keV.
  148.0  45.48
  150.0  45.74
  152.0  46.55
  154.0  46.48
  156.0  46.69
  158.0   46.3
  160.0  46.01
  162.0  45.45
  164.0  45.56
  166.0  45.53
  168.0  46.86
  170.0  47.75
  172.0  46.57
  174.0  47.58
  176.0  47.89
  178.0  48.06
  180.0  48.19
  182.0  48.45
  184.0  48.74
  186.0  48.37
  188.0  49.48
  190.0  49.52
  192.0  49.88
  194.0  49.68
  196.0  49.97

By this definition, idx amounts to 48.1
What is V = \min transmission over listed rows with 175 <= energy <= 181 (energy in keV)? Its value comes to 47.89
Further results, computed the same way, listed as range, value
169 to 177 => 46.57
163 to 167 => 45.53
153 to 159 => 46.3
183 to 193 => 48.37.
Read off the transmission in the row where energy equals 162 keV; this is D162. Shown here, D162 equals 45.45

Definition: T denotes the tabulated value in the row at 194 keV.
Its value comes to 49.68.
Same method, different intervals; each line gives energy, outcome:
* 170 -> 47.75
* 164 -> 45.56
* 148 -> 45.48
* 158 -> 46.3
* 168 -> 46.86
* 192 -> 49.88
